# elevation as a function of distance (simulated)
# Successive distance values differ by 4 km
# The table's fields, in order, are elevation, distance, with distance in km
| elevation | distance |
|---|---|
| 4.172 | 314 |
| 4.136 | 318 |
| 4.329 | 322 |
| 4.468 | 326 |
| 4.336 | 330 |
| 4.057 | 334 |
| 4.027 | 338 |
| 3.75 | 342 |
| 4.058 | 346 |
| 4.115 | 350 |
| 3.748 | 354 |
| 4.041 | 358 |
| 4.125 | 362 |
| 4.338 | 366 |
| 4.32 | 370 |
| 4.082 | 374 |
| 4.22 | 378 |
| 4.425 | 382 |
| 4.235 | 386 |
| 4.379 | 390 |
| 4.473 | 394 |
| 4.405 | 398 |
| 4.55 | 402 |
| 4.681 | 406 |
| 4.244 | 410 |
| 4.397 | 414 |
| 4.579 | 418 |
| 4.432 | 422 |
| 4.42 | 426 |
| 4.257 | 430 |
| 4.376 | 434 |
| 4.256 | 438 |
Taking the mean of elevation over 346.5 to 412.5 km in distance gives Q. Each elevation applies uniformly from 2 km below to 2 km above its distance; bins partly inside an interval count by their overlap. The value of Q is 4.27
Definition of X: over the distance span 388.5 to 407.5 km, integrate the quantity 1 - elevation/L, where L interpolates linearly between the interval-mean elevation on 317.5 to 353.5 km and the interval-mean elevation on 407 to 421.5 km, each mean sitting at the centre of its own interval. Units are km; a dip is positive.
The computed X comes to -0.6 km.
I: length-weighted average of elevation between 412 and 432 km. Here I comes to 4.42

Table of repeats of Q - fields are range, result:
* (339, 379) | 4.07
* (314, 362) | 4.1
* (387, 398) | 4.4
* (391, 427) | 4.46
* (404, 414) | 4.45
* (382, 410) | 4.44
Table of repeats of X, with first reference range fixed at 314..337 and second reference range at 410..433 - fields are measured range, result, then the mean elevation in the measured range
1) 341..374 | 1.73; 4.07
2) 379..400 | -0.13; 4.38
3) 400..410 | -0.38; 4.54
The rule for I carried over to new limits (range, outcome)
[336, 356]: 3.94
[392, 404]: 4.48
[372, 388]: 4.24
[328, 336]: 4.2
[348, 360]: 3.97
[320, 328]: 4.4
